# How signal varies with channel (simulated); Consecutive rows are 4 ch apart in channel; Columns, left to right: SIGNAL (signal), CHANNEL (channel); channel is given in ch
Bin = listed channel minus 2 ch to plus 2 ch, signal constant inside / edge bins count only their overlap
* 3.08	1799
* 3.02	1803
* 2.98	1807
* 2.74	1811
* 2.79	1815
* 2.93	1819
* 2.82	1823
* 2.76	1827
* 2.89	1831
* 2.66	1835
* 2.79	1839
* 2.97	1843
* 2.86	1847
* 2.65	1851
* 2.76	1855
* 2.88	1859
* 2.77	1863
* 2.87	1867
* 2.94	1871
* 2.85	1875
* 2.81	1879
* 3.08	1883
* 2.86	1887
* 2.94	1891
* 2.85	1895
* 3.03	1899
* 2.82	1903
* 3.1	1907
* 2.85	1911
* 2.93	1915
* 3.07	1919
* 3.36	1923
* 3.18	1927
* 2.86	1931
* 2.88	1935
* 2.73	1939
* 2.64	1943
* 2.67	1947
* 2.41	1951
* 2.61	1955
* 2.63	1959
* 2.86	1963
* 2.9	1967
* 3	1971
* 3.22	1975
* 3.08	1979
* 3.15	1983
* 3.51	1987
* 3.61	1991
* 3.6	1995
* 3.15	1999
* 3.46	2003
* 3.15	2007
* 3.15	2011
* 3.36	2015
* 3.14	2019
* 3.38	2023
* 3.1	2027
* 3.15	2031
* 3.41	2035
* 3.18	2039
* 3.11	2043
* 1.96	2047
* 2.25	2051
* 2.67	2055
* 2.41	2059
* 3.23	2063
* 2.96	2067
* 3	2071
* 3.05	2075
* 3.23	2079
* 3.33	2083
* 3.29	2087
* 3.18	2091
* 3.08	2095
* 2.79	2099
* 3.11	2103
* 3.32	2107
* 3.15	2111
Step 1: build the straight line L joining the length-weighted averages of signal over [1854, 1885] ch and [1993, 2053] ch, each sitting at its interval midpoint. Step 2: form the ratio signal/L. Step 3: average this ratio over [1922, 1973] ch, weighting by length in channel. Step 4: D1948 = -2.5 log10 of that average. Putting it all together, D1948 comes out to 0.07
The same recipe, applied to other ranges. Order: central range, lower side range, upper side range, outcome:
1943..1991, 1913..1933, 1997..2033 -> 0.08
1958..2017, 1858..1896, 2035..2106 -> -0.10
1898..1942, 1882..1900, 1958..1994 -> 0.01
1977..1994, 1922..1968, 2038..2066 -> -0.21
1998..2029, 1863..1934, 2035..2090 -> -0.11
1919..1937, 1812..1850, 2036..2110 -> -0.07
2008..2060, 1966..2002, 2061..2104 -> 0.08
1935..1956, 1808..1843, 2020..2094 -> 0.11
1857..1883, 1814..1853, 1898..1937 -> 0.01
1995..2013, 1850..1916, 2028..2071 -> -0.15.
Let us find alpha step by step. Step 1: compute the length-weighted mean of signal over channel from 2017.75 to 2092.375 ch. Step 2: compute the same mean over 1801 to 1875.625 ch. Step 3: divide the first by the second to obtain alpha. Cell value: 1.06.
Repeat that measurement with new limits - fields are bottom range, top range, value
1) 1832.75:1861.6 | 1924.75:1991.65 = 1.05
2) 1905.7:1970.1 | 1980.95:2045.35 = 1.15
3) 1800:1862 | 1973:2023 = 1.16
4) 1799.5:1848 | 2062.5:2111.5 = 1.09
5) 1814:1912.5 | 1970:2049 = 1.12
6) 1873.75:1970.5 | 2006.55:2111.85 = 1.06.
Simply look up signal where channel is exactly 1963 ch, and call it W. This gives 2.86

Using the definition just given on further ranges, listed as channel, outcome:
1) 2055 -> 2.67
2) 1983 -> 3.15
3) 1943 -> 2.64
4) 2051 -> 2.25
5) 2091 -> 3.18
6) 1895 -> 2.85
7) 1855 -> 2.76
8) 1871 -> 2.94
